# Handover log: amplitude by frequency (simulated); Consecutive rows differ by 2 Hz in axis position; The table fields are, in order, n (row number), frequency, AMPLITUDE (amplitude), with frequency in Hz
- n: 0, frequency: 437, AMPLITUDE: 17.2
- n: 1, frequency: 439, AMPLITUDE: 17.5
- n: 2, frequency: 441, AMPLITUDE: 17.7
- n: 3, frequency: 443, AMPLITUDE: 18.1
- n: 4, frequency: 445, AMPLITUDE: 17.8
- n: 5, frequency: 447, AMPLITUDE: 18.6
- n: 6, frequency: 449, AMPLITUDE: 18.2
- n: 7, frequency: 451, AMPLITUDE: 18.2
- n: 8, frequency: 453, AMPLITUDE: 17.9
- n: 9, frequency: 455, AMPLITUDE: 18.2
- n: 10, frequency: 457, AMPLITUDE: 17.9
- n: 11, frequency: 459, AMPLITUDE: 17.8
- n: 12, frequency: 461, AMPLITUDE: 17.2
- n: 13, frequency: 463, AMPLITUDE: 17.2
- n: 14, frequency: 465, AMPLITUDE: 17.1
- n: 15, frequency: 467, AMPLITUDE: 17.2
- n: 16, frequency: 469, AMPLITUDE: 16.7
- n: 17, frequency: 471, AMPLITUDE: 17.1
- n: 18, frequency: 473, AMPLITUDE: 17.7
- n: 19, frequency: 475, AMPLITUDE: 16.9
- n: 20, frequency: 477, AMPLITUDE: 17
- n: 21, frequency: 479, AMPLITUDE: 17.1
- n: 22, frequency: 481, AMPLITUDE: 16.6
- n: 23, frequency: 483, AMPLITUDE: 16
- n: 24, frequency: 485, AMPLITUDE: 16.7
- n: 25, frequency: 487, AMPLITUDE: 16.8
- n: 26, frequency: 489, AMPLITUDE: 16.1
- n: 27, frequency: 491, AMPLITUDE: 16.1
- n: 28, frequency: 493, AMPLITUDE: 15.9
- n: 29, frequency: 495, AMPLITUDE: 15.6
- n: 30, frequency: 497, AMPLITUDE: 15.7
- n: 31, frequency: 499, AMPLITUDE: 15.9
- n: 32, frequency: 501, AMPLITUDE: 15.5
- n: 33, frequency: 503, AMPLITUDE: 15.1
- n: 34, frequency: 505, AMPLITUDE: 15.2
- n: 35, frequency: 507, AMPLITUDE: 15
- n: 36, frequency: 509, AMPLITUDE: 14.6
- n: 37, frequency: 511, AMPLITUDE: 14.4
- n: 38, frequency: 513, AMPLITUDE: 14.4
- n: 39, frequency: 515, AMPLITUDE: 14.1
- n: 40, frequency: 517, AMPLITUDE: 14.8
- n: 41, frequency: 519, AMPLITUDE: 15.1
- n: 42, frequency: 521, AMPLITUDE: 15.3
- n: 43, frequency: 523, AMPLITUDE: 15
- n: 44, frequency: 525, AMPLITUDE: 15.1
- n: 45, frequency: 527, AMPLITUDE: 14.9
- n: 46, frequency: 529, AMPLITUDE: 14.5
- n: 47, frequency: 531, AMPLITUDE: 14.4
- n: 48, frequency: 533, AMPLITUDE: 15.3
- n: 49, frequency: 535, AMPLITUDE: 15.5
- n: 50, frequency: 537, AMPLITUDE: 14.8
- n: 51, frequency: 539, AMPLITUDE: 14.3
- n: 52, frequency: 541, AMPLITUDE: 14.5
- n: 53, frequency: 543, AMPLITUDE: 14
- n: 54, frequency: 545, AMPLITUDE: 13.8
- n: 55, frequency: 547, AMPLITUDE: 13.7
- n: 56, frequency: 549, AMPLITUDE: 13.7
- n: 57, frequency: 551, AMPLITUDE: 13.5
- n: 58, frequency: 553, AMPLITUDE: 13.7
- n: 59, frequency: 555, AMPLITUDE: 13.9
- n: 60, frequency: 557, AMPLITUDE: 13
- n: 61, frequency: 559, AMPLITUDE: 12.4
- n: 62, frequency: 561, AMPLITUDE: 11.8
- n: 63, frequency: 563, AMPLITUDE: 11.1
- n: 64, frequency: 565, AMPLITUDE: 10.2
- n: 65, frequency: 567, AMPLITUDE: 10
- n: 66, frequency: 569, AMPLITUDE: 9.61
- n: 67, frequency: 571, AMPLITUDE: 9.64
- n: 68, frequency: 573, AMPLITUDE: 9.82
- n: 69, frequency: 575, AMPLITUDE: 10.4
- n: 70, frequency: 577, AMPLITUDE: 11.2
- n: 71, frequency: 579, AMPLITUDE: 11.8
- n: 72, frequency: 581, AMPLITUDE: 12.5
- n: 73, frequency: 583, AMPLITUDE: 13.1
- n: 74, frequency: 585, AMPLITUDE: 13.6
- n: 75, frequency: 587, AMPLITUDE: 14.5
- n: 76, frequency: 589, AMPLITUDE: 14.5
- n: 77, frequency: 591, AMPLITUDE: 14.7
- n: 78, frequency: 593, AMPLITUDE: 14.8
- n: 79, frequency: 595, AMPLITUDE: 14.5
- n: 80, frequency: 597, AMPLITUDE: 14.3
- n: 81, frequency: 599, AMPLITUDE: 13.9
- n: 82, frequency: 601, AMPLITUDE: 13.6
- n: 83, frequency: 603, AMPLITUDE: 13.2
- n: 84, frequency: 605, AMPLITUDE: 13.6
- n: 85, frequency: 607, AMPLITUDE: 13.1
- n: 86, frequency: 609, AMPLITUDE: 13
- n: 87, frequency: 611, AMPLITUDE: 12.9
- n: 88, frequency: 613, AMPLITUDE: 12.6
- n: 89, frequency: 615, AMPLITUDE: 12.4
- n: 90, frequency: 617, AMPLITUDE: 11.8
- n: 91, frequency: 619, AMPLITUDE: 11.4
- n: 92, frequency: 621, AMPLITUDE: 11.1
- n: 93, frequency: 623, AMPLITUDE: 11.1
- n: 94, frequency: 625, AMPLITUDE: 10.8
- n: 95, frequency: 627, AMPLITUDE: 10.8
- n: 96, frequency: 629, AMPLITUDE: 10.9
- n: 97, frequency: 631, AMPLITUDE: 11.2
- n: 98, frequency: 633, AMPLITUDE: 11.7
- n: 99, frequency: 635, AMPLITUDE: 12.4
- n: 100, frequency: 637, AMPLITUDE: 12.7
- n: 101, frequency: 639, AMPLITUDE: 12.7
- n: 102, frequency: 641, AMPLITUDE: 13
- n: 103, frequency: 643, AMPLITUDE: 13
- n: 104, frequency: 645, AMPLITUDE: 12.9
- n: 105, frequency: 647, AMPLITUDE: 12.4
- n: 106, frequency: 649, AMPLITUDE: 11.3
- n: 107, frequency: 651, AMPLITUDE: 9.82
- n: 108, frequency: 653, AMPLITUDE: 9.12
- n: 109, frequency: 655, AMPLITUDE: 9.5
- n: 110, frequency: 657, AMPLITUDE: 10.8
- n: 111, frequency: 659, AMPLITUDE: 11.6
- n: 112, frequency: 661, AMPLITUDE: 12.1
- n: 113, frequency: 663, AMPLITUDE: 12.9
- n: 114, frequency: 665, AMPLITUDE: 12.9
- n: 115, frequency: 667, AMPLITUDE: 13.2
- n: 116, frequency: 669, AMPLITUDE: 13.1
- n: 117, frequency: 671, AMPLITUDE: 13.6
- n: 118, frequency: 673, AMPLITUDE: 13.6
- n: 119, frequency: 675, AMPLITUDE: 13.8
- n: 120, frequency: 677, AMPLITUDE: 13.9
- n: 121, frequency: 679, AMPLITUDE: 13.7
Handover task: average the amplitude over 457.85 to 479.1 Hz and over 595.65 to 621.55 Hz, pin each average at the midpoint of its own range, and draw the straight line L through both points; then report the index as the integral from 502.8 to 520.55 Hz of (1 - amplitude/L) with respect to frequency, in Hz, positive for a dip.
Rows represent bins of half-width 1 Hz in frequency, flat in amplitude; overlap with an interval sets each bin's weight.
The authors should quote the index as 1.3 Hz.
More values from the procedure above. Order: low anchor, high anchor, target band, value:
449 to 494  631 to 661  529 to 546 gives 0.5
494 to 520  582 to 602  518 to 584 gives 6.9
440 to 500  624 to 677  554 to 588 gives 6.1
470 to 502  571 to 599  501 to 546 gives 1.1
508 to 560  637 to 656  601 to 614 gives -0.6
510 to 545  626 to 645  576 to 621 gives -0.7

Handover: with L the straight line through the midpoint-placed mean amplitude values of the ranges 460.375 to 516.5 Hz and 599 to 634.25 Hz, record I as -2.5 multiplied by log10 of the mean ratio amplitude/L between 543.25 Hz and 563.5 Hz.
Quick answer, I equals 0.08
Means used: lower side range 16.1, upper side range 12.1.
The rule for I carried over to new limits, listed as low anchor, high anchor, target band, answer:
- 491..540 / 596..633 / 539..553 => 0.024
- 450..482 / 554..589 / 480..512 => 0.005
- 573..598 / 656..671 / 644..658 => 0.162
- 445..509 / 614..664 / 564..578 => 0.332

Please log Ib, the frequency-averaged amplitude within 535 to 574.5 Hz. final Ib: 12.5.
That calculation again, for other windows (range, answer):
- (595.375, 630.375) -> 12.4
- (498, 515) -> 15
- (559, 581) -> 10.7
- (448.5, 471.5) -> 17.6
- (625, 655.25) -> 11.6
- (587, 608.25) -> 14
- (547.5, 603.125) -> 12.6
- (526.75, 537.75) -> 14.9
